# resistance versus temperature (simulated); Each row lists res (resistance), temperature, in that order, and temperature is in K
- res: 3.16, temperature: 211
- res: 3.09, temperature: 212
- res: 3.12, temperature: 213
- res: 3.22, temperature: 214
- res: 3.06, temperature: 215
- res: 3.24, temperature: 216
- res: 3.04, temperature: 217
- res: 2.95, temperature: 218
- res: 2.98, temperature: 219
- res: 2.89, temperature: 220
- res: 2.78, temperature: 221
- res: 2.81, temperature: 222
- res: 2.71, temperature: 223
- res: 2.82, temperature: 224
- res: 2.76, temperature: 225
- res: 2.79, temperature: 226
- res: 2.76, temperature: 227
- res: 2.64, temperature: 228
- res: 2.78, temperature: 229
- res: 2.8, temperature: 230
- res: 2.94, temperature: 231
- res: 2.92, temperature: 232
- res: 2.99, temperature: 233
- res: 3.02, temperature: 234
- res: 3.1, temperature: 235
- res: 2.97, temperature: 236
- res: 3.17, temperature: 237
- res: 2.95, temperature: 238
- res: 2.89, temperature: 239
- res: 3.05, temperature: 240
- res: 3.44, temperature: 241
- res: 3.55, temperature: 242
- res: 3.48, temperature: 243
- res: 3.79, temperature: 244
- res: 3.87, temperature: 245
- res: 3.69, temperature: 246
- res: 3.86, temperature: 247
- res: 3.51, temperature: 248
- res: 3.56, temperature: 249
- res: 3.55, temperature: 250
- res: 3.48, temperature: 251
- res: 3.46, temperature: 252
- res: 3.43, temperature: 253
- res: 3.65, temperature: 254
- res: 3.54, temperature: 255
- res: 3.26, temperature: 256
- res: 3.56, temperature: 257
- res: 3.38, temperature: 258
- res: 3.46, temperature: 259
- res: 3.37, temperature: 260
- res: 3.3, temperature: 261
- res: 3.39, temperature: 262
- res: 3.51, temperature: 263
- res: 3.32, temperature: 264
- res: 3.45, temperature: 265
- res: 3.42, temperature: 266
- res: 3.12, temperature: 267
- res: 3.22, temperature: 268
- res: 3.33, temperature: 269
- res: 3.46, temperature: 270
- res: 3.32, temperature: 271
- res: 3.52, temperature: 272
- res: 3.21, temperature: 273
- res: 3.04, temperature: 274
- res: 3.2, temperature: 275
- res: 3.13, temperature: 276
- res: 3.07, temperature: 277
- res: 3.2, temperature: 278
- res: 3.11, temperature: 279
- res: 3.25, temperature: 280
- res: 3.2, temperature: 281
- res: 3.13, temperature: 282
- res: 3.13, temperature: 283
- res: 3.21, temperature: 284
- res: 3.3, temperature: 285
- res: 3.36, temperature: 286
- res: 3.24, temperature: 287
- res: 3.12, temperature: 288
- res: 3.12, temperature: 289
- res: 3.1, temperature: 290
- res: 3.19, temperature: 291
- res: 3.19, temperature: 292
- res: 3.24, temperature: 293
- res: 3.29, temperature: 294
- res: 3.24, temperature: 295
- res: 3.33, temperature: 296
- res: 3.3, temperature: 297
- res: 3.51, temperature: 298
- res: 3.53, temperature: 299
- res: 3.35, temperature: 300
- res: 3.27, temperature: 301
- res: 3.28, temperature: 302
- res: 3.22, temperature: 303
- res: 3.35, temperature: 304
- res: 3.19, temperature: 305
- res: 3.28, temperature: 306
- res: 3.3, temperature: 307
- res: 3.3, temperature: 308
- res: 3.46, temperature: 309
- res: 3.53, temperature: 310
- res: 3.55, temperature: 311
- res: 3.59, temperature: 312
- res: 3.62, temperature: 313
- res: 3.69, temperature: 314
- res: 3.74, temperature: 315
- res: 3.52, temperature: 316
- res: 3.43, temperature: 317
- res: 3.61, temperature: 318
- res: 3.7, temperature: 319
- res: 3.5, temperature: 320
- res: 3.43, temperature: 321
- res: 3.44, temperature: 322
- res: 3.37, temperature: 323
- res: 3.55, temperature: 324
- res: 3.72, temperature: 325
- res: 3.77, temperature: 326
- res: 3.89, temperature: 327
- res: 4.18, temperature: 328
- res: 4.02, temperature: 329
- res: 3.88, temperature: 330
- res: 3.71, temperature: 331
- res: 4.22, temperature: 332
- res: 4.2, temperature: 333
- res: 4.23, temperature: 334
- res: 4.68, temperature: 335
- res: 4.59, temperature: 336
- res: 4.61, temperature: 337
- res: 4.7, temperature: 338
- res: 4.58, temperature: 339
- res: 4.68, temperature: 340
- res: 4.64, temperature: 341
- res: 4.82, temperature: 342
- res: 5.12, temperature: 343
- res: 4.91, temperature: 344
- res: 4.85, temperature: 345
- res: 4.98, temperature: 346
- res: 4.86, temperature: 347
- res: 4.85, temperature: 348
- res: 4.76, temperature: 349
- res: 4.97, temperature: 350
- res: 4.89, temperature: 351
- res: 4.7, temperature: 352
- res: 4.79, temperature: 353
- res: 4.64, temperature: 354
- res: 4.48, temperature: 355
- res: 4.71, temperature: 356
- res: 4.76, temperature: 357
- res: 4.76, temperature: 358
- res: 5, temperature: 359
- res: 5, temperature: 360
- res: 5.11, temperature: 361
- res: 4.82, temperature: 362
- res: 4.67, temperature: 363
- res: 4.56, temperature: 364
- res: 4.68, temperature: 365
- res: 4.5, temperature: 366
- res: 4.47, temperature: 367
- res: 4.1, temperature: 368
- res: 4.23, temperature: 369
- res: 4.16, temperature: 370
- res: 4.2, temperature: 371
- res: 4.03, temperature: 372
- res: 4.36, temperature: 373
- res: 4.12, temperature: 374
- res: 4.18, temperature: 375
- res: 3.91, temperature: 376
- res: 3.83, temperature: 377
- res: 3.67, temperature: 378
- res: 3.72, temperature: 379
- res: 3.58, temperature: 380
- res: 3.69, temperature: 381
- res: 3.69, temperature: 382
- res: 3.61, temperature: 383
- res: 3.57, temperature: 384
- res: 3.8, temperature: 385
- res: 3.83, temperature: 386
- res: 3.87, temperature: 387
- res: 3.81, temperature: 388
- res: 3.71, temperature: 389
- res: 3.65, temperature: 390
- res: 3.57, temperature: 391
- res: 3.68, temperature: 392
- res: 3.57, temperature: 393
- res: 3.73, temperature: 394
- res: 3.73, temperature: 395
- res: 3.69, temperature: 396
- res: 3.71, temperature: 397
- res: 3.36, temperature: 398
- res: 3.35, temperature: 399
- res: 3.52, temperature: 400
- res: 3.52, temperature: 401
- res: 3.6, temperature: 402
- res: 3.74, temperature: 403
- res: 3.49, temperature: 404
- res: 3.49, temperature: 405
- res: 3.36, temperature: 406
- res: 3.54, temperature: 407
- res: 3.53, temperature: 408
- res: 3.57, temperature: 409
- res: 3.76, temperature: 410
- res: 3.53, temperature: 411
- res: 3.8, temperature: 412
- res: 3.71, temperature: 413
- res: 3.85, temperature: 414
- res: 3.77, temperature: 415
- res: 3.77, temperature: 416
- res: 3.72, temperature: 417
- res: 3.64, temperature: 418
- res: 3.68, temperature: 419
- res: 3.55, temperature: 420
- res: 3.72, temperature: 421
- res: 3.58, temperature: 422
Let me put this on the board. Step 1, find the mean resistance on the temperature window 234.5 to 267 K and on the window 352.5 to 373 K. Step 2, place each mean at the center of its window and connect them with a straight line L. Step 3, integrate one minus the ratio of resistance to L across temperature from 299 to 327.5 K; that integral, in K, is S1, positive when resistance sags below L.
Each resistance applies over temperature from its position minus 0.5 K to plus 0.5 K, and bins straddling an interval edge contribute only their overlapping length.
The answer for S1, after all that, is 4.04 K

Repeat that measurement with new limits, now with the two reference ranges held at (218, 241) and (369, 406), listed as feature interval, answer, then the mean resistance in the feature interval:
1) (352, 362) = -3.40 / 4.8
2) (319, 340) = -3.57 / 4.02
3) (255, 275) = -1.69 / 3.35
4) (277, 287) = -0.07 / 3.2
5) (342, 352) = -3.88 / 4.9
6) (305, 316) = -0.52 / 3.49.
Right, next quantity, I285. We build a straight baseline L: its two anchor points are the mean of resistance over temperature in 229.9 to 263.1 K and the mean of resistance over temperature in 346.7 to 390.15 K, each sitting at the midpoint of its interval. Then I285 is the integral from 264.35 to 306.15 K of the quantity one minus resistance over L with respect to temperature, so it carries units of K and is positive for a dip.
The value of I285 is 4.6 K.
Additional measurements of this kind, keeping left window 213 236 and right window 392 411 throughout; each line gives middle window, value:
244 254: -2.0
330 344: -5.0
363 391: -4.1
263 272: -0.8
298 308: -0.3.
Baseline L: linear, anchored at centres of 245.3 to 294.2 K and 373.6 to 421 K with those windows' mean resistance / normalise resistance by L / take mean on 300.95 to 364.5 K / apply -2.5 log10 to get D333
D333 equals -0.19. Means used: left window 3.33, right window 3.68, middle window 4.17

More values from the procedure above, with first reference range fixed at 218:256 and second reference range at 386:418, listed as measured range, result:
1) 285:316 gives 0.00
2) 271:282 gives 0.03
